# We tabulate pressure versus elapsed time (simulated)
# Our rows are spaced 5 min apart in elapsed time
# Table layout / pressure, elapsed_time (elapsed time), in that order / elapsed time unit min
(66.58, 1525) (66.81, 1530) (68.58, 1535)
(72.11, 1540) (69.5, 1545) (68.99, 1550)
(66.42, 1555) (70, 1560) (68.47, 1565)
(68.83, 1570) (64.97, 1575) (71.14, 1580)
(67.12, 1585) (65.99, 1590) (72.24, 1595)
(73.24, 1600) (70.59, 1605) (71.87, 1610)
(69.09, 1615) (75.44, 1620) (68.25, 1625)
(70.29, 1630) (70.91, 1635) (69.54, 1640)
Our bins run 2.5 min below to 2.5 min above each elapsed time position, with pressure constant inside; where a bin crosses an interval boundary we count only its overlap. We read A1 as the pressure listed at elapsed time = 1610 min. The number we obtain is 71.87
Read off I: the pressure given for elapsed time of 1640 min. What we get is 69.54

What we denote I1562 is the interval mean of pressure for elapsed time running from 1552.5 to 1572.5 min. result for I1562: 68.4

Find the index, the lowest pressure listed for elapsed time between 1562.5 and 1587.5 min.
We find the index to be 64.97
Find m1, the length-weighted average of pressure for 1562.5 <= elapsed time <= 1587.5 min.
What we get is 68.1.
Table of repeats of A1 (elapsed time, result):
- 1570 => 68.83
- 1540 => 72.11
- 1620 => 75.44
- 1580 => 71.14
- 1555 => 66.42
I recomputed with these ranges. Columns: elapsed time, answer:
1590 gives 65.99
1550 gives 68.99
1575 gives 64.97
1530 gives 66.81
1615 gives 69.09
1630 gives 70.29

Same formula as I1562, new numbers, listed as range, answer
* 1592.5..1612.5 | 72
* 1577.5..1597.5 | 69.1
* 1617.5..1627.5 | 71.8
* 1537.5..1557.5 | 69.3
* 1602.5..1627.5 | 71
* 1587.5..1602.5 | 70.5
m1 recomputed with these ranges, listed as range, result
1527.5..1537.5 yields 67.7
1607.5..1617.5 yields 70.5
